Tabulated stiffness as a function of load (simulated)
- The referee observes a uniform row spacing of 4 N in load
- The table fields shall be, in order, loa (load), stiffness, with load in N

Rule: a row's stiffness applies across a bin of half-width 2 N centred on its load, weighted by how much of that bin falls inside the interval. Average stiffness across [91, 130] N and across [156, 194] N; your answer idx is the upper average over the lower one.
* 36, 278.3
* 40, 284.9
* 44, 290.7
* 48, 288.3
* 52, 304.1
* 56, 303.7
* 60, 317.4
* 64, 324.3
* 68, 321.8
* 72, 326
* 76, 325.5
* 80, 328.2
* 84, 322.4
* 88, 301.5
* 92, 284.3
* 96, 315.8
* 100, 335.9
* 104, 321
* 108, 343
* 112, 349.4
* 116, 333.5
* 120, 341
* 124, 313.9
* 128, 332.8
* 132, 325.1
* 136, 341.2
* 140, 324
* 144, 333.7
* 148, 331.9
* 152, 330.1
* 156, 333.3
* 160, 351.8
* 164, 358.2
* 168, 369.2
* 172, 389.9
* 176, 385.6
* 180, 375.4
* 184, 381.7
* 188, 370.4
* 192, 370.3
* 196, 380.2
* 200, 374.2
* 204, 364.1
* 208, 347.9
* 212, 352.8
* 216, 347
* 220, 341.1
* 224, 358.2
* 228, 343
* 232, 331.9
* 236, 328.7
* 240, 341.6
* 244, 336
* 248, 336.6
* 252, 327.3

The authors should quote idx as 1.13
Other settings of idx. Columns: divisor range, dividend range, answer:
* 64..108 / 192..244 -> 1.10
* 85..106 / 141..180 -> 1.13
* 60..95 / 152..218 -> 1.15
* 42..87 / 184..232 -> 1.14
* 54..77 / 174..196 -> 1.18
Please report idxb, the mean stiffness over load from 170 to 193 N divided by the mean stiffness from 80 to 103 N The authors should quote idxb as 1.21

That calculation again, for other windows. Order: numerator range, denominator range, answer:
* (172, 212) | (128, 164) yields 1.11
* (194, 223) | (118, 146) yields 1.08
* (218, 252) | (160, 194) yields 0.91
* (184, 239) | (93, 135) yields 1.08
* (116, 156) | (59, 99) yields 1.04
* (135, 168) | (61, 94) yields 1.07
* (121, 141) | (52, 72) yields 1.04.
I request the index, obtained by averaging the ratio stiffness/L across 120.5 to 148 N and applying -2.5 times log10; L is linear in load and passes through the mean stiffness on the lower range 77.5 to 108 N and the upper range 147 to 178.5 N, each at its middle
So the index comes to 0.038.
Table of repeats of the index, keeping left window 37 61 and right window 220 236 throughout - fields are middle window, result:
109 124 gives -0.080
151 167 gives -0.069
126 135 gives -0.044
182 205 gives -0.125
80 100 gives -0.015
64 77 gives -0.077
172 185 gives -0.161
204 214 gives -0.050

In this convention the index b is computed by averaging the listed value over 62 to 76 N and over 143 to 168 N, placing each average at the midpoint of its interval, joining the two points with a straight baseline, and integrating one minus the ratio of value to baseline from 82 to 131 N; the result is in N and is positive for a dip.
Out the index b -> 1.1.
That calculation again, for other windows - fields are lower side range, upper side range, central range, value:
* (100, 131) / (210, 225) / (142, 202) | -3.53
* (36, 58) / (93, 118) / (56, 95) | -0.62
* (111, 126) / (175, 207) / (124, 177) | 1.04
